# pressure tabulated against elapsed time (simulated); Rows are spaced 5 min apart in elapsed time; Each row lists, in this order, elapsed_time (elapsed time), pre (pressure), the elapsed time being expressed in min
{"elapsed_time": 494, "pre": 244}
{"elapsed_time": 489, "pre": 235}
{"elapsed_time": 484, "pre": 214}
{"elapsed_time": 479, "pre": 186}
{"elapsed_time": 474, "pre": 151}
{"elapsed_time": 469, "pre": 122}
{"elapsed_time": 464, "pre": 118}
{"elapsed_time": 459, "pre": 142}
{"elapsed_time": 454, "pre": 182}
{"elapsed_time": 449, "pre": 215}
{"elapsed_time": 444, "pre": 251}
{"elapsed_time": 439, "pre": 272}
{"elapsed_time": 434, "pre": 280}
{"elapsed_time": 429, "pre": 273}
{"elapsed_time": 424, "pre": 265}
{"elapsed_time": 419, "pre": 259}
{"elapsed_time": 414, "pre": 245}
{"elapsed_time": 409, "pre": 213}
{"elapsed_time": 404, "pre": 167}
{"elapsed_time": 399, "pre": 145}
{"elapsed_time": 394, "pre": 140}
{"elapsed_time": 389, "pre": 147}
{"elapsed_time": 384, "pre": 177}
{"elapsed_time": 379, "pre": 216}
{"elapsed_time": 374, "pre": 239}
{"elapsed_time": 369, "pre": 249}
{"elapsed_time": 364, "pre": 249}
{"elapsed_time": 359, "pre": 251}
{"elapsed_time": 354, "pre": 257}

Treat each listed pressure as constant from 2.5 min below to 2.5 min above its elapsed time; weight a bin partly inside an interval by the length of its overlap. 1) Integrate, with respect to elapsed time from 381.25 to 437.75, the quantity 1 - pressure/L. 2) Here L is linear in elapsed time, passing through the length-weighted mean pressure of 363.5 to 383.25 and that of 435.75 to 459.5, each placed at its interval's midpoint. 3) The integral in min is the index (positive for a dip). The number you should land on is 3.55 min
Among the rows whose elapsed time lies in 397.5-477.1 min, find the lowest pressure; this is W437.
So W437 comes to 118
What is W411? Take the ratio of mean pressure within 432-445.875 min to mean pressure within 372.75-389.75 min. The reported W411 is 1.36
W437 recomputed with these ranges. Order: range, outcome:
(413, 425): 245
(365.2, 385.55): 177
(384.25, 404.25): 140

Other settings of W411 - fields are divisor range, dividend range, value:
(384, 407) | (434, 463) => 1.38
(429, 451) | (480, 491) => 0.85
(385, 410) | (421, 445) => 1.68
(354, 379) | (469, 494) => 0.79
